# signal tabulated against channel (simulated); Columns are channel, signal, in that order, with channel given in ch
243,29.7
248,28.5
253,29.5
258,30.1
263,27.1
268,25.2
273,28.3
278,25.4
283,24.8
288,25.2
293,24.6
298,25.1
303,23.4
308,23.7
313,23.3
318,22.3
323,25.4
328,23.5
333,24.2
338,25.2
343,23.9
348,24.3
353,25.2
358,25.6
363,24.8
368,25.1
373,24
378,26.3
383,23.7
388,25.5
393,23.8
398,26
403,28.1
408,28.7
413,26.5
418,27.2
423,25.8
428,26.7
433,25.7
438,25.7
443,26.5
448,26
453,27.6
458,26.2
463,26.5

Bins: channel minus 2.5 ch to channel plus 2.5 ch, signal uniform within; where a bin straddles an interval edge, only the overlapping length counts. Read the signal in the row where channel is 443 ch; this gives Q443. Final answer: 26.5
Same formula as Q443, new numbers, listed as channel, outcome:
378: 26.3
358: 25.6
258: 30.1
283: 24.8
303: 23.4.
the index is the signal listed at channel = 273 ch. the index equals 28.3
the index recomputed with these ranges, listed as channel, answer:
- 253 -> 29.5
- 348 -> 24.3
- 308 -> 23.7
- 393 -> 23.8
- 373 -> 24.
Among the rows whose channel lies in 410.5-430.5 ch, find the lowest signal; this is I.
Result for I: 25.8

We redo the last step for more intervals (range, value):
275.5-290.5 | 24.8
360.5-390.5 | 23.7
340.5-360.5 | 23.9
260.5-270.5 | 25.2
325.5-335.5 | 23.5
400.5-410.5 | 28.1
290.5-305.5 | 23.4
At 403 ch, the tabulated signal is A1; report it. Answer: 28.1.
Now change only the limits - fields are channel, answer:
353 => 25.2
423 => 25.8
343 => 23.9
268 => 25.2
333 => 24.2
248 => 28.5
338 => 25.2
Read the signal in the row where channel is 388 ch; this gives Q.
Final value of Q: 25.5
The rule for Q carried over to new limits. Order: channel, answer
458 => 26.2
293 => 24.6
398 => 26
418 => 27.2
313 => 23.3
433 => 25.7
